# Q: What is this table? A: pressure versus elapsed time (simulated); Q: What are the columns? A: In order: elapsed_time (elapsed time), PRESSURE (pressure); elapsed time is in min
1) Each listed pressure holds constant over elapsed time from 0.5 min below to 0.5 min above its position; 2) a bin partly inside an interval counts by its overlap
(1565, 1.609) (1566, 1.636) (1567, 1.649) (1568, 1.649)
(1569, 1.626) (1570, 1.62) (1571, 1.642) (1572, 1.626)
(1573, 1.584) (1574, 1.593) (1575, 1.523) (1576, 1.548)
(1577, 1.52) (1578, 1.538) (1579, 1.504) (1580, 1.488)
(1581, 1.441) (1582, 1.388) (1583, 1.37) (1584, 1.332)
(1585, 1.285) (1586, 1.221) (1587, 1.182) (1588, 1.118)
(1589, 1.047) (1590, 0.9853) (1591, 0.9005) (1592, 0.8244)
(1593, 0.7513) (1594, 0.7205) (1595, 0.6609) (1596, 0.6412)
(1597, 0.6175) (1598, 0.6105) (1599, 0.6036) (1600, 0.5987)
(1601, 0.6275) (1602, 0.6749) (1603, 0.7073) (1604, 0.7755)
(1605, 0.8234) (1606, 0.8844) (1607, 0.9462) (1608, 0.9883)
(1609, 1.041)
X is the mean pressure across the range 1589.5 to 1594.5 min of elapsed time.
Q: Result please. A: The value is 0.836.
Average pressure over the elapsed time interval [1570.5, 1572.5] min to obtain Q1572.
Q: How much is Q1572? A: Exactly 1.63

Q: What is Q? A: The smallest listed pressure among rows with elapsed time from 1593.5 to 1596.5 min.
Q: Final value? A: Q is 0.6412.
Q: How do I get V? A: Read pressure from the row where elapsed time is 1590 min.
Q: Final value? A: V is 0.9853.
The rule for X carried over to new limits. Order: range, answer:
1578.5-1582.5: 1.46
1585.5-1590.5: 1.11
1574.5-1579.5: 1.53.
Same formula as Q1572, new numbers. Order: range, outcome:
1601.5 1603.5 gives 0.691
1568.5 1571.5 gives 1.63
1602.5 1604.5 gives 0.741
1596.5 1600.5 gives 0.608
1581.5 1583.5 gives 1.38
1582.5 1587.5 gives 1.28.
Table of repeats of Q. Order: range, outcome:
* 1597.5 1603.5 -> 0.5987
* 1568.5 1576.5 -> 1.523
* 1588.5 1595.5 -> 0.6609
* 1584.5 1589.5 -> 1.047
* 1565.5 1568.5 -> 1.636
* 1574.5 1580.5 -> 1.488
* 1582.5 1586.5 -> 1.221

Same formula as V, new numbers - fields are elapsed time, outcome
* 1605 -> 0.8234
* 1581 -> 1.441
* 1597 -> 0.6175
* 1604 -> 0.7755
